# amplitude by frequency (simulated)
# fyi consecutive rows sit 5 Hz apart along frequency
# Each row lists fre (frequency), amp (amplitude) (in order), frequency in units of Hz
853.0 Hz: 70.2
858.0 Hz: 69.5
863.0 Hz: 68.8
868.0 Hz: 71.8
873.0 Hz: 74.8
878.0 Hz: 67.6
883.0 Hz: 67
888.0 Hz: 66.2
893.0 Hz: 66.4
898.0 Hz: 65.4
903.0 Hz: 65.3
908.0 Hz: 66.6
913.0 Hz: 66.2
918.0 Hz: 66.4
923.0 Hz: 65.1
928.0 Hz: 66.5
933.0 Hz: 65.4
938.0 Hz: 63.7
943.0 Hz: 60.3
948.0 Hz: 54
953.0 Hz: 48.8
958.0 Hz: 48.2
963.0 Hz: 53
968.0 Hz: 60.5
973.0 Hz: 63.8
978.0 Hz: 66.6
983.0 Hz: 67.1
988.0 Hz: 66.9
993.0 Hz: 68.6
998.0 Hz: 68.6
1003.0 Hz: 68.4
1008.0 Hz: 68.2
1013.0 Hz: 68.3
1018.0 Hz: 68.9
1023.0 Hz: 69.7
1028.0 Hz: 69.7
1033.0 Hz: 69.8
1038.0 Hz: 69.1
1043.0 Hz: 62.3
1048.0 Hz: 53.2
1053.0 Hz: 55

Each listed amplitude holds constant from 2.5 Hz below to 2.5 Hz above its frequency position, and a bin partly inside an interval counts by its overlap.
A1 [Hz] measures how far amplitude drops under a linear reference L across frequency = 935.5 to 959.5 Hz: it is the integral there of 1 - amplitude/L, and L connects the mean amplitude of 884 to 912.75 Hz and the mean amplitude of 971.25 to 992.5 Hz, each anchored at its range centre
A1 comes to 4.0 Hz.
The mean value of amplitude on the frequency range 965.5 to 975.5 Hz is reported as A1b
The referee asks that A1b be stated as 62.1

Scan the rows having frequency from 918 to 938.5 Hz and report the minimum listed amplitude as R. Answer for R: 63.7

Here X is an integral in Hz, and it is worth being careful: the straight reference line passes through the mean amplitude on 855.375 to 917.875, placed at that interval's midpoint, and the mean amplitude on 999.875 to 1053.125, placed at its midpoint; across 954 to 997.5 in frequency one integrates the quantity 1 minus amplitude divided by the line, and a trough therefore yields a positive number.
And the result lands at 3.3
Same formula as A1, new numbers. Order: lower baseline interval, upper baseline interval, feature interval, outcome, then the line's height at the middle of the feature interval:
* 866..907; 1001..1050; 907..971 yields 6.94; 67.6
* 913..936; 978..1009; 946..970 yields 5.07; 66.8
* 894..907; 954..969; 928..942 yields -1.46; 58.3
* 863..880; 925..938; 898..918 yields 0.50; 67.7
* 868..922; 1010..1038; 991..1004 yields 0.06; 68.9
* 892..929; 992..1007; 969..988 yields 0.66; 67.9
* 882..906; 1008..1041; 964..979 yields 1.23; 67.8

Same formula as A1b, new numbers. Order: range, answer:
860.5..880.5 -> 70.8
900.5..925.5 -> 65.9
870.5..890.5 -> 68.9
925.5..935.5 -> 66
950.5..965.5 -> 50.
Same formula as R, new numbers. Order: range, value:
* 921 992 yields 48.2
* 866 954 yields 48.8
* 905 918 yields 66.2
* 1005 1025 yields 68.2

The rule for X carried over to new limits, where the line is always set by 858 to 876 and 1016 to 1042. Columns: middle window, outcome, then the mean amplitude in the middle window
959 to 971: 2.4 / 56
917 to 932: 1.0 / 65.9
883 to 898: 1.0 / 66.3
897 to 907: 0.8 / 65.5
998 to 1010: 0.2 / 68.4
